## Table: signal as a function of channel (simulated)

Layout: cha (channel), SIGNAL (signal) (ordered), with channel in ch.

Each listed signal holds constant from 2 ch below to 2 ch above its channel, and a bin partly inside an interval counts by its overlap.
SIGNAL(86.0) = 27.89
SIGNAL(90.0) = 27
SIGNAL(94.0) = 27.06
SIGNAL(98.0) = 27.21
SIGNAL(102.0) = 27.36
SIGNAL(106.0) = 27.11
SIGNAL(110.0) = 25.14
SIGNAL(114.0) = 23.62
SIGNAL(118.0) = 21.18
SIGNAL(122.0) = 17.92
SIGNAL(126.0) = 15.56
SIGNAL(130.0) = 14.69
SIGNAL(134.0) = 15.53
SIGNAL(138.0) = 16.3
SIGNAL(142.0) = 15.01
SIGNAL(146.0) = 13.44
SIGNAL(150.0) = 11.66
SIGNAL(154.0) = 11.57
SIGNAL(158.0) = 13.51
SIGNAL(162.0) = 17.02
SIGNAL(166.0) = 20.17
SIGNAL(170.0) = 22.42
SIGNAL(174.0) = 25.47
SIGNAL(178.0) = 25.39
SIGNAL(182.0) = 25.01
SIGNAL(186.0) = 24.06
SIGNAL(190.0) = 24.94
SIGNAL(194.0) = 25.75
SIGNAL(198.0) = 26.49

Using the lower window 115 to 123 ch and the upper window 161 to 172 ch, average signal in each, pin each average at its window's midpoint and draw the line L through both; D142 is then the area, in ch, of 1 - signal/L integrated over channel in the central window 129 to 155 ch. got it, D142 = 7.9 ch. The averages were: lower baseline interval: 20.3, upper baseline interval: 20.1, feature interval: 14.1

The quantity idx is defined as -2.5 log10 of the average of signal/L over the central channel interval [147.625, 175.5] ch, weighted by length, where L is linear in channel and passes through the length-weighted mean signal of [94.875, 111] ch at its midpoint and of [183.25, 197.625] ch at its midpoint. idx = 0.43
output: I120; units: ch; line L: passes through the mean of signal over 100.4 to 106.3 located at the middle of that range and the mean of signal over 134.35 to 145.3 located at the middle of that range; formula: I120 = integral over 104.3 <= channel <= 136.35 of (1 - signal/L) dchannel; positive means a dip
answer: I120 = 2.9 ch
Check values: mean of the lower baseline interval 27.3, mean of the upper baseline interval 15.4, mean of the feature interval 20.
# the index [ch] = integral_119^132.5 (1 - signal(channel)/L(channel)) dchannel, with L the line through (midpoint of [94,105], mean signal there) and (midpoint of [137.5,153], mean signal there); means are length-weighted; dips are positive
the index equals 2.2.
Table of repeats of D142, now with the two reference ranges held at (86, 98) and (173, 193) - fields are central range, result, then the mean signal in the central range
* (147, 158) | 5.82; 12.1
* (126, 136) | 4.21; 15.2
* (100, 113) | 0.26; 26.3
